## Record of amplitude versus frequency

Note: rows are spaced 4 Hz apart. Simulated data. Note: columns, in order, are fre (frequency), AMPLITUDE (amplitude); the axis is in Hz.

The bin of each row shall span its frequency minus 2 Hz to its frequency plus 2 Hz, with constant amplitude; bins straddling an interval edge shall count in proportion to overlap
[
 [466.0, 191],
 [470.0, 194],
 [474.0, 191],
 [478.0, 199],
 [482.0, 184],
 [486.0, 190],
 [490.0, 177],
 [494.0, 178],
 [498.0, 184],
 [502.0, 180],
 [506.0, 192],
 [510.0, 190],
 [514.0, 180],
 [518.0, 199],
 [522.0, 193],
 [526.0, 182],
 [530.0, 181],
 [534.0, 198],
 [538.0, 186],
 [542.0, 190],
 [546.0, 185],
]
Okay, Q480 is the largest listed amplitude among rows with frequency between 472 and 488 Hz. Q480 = 199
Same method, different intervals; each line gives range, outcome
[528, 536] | 198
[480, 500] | 190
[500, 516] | 192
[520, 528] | 193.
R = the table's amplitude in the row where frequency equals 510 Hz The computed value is 190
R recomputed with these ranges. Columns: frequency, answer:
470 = 194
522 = 193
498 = 184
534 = 198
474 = 191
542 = 190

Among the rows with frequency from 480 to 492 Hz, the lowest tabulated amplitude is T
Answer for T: 177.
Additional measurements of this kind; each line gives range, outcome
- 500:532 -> 180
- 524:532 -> 181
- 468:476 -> 191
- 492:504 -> 178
